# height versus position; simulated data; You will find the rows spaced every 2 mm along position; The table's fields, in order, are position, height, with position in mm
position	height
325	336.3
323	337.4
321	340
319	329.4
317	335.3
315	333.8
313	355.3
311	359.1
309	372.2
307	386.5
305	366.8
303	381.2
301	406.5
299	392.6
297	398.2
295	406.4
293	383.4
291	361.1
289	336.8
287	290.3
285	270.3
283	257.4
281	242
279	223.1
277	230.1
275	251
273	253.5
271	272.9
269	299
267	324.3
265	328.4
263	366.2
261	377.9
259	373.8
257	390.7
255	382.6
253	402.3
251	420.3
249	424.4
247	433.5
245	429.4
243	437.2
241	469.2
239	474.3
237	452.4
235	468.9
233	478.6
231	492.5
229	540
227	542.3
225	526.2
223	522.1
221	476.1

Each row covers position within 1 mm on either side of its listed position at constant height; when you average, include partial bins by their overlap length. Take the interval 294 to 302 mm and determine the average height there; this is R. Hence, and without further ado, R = 401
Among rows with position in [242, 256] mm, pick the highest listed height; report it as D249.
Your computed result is 437.2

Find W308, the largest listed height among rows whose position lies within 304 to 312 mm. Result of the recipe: 386.5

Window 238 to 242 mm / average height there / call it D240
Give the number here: 472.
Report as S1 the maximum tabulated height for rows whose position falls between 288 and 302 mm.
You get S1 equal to 406.5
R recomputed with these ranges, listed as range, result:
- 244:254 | 422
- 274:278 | 241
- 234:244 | 460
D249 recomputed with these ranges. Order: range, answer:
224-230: 542.3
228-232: 540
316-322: 340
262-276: 366.2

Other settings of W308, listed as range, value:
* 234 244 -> 474.3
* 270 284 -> 272.9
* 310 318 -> 359.1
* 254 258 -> 390.7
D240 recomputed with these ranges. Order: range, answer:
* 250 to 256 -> 402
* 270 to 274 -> 263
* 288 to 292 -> 349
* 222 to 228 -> 530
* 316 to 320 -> 332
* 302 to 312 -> 373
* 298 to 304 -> 393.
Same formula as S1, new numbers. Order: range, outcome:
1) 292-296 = 406.4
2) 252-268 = 402.3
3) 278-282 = 242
